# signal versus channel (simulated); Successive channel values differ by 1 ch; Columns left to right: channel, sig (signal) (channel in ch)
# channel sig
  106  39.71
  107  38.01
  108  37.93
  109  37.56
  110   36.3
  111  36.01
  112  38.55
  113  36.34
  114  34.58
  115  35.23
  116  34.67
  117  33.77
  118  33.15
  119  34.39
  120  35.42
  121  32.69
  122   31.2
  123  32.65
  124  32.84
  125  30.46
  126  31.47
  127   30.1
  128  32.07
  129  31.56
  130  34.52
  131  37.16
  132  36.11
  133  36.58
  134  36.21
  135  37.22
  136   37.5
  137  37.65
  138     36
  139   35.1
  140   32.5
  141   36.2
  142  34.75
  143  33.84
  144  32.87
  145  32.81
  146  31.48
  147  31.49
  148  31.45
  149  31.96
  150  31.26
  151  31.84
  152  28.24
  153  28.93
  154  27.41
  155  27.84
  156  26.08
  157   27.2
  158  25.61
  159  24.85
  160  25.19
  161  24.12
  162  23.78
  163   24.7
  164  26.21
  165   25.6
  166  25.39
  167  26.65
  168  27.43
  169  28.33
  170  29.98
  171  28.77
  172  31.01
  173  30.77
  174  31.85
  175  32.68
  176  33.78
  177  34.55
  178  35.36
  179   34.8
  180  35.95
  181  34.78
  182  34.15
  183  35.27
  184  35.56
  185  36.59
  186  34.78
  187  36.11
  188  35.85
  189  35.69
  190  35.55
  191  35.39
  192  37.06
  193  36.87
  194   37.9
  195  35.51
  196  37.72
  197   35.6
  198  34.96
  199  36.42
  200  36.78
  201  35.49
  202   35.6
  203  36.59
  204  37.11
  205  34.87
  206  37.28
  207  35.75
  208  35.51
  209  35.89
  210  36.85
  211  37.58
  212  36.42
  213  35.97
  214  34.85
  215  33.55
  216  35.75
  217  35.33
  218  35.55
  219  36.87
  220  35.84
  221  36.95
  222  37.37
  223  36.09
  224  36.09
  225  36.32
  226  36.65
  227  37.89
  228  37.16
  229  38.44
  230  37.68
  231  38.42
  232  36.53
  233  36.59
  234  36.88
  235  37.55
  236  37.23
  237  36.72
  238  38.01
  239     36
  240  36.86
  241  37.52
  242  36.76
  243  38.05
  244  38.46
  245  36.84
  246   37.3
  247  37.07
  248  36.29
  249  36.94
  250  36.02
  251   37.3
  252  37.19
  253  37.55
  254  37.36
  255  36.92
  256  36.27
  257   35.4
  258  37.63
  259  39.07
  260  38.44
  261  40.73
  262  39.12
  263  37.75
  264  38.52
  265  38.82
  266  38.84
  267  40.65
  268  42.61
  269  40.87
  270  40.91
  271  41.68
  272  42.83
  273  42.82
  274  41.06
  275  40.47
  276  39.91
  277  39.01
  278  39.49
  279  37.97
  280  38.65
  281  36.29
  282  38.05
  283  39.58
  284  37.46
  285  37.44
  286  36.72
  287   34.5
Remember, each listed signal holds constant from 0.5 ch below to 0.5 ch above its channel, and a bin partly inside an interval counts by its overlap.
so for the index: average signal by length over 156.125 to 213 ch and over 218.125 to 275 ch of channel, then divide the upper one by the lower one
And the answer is 1.15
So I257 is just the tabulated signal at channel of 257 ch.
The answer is 35.4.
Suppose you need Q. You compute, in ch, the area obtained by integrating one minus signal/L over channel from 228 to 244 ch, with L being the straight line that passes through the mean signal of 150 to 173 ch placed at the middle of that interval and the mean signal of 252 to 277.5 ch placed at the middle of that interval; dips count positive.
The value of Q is -0.6 ch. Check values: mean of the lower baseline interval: 27.2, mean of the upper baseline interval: 39.4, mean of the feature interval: 37.3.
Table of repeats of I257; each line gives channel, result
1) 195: 35.51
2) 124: 32.84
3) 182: 34.15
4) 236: 37.23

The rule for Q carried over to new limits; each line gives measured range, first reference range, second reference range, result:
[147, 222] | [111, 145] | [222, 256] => 6.1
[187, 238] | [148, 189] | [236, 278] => -3.1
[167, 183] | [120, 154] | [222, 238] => 1.2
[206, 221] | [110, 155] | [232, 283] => 0.3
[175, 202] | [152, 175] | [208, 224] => -3.6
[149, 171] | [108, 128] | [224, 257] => 5.0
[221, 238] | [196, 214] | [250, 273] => 0.1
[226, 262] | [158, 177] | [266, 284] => -0.8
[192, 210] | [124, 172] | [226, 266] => -1.0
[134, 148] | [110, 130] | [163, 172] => -1.7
